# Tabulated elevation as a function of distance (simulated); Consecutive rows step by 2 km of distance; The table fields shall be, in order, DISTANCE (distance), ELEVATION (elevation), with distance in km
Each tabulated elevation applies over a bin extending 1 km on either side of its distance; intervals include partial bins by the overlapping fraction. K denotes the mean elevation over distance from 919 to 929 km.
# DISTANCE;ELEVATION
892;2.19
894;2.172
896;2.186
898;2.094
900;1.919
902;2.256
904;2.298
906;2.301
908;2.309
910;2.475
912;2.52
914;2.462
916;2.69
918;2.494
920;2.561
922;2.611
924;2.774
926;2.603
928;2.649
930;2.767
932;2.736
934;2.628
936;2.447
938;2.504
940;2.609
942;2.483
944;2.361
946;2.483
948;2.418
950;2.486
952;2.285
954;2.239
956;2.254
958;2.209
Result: 2.64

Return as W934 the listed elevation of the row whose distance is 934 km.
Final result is 2.628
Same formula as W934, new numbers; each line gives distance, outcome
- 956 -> 2.254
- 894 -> 2.172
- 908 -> 2.309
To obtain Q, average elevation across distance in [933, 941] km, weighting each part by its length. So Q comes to 2.55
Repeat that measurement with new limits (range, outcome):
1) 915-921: 2.58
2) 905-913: 2.4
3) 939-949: 2.47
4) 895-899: 2.14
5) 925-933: 2.69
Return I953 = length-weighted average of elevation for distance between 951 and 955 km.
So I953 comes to 2.26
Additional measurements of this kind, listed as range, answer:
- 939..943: 2.55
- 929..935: 2.71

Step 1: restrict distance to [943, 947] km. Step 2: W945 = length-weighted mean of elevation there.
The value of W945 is 2.42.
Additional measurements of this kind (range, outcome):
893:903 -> 2.13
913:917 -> 2.58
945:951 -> 2.46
